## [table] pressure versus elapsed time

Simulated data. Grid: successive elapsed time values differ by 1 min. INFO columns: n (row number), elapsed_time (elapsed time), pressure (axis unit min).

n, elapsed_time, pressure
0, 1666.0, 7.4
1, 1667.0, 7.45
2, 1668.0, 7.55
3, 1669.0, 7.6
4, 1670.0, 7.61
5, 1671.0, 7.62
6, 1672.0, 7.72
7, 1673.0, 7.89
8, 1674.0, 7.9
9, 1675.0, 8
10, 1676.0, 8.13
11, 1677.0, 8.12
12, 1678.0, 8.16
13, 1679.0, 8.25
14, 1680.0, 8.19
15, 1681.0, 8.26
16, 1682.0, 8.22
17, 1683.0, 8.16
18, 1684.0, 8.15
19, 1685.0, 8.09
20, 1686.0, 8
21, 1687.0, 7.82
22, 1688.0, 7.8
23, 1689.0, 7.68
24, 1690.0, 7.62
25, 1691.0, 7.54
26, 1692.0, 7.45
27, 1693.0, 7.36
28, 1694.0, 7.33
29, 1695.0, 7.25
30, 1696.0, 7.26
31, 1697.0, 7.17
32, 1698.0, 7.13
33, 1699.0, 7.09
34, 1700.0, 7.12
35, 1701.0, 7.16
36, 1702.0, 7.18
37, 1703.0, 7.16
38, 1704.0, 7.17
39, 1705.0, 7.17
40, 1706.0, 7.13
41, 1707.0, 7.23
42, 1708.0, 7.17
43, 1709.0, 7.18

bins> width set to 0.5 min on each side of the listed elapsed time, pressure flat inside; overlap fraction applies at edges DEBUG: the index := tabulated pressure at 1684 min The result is 8.15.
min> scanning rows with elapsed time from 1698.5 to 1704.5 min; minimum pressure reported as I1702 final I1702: 7.09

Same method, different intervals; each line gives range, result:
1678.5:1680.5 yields 8.19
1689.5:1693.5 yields 7.36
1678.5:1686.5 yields 8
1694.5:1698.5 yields 7.13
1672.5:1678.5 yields 7.89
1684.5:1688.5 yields 7.8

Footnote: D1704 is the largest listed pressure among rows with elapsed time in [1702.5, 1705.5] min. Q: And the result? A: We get 7.17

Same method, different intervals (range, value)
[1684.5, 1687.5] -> 8.09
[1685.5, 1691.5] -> 8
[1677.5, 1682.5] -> 8.26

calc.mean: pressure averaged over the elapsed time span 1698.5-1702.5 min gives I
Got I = 7.14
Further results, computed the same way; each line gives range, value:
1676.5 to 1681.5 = 8.2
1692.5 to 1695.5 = 7.31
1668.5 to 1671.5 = 7.61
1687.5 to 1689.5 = 7.74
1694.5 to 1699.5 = 7.18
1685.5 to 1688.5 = 7.87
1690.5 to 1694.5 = 7.42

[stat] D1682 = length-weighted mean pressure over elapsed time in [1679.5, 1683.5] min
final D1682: 8.21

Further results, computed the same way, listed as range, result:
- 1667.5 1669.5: 7.57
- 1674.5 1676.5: 8.07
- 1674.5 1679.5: 8.13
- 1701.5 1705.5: 7.17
